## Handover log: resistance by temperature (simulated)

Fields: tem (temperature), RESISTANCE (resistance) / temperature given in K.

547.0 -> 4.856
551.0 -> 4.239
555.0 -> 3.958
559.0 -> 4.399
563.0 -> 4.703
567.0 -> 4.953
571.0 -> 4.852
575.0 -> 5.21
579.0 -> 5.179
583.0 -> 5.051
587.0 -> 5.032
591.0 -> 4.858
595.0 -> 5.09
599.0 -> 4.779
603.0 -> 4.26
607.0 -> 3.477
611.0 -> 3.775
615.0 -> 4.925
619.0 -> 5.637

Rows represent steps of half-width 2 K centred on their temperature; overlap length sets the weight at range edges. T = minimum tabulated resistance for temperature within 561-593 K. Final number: 4.703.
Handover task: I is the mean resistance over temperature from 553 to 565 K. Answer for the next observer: 4.35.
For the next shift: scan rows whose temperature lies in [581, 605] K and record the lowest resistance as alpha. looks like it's 4.26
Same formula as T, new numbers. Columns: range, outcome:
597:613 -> 3.477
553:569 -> 3.958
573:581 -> 5.179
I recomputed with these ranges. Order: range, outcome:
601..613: 3.84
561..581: 4.98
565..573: 4.9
